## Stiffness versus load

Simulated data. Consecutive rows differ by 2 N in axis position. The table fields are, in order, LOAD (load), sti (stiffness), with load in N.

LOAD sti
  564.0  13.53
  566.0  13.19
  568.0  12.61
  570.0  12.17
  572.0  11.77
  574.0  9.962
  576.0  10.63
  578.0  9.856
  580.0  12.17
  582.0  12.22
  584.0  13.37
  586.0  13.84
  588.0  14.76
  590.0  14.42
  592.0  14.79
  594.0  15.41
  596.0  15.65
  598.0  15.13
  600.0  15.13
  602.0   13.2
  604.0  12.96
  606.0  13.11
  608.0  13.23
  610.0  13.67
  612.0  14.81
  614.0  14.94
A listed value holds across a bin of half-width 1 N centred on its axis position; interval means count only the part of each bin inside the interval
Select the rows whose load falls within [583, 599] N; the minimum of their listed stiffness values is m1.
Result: 13.37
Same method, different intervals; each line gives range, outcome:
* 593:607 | 12.96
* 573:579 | 9.856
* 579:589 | 12.17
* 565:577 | 9.962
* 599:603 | 13.2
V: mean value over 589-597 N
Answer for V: 15.1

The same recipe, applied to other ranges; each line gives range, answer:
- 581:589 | 13.5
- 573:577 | 10.3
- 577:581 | 11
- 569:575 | 11.3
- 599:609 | 13.5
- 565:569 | 12.9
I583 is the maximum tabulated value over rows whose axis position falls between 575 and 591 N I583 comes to 14.76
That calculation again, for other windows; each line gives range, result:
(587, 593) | 14.79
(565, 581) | 13.19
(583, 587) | 13.84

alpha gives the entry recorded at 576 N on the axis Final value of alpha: 10.63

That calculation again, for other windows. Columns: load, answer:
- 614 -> 14.94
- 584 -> 13.37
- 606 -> 13.11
